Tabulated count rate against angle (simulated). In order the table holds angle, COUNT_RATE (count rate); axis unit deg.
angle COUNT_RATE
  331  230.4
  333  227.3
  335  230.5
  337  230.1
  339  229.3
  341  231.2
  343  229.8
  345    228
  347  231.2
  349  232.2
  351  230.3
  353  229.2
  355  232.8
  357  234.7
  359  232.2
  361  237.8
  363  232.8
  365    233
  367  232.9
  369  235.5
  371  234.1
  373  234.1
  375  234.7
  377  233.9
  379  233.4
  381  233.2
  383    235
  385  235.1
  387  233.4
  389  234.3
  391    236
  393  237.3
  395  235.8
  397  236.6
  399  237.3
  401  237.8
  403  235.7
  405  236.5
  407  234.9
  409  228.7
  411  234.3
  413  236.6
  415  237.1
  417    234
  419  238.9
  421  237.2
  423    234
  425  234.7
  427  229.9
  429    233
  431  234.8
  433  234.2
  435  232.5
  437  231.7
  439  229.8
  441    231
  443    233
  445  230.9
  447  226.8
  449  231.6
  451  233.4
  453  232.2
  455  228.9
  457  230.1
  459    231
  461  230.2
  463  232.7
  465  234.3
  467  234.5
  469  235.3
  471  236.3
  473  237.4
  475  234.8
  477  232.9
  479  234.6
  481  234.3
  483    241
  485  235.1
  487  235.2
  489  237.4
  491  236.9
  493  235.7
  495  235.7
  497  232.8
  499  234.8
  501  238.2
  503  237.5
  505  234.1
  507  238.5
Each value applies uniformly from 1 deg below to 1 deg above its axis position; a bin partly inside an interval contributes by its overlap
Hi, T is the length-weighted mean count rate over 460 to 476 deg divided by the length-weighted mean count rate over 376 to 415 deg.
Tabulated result 1.00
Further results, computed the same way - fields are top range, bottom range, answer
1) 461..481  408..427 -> 1.00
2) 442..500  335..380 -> 1.01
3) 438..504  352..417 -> 1.00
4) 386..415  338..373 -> 1.01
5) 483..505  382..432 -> 1.00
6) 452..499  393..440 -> 1.00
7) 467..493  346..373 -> 1.01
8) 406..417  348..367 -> 1.01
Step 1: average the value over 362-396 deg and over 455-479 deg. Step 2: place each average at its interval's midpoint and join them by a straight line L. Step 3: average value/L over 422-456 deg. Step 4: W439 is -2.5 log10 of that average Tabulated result 0.009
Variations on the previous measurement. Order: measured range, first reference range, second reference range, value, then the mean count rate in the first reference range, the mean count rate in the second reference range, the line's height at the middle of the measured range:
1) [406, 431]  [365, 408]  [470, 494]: 0.004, 235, 236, 235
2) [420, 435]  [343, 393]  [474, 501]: 0.003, 233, 236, 234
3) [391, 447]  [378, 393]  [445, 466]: -0.006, 235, 231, 233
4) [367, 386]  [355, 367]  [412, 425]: 0.001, 234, 236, 235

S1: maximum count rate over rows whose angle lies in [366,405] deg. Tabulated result 237.8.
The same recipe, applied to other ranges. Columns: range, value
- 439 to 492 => 241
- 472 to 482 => 237.4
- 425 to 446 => 234.8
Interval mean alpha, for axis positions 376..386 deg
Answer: 234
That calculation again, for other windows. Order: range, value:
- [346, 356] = 231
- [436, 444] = 231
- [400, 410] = 235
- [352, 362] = 233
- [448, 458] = 231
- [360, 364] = 235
